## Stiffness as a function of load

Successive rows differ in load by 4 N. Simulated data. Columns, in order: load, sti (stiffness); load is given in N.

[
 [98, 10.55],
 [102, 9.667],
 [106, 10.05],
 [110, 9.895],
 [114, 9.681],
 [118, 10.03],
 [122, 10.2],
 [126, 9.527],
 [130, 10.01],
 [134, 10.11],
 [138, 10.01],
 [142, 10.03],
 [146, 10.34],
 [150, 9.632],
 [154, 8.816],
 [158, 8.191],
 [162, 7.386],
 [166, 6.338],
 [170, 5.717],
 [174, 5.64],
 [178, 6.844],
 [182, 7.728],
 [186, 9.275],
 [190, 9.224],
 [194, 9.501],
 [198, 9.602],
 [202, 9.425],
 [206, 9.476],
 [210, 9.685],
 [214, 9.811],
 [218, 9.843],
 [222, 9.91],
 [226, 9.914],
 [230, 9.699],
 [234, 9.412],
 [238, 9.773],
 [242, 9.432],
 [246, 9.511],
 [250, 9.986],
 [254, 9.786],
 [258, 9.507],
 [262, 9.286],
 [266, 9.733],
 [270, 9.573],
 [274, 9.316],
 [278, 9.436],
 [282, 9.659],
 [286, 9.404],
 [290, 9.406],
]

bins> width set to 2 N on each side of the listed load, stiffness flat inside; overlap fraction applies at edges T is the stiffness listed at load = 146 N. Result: 10.34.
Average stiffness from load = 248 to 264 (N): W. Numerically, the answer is 9.64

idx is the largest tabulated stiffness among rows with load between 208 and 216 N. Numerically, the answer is 9.811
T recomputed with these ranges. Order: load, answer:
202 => 9.425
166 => 6.338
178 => 6.844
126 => 9.527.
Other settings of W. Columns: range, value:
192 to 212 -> 9.54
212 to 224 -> 9.85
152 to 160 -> 8.5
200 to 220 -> 9.65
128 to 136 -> 10.1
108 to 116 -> 9.79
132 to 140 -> 10.1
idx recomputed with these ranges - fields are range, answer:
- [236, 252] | 9.986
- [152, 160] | 8.816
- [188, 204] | 9.602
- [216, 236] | 9.914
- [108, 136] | 10.2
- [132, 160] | 10.34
